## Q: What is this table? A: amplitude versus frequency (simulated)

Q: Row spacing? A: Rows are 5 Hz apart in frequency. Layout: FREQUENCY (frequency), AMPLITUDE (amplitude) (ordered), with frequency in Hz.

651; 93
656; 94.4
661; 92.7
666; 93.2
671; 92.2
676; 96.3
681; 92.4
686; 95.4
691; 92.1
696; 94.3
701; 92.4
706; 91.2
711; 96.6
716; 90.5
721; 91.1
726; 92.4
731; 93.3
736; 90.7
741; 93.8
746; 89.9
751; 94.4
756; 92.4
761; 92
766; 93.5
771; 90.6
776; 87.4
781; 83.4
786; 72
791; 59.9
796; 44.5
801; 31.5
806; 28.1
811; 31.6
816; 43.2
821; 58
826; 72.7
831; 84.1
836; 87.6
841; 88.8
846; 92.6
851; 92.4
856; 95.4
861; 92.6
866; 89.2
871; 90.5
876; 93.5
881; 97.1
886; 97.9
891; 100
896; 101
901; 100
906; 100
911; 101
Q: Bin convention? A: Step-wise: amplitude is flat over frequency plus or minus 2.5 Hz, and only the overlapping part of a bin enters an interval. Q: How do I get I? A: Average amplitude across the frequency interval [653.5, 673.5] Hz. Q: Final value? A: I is 93.1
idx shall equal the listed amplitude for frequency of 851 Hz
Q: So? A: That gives 92.4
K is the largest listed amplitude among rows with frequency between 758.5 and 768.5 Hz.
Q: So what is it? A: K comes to 93.5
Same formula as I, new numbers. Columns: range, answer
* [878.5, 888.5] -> 97.5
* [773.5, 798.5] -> 69.4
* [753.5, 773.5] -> 92.1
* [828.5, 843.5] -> 86.8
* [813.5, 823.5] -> 50.6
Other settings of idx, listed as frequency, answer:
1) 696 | 94.3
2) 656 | 94.4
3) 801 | 31.5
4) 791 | 59.9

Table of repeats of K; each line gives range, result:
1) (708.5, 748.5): 96.6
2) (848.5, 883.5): 97.1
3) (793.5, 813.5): 44.5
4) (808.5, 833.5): 84.1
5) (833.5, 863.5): 95.4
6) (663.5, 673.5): 93.2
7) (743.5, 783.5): 94.4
